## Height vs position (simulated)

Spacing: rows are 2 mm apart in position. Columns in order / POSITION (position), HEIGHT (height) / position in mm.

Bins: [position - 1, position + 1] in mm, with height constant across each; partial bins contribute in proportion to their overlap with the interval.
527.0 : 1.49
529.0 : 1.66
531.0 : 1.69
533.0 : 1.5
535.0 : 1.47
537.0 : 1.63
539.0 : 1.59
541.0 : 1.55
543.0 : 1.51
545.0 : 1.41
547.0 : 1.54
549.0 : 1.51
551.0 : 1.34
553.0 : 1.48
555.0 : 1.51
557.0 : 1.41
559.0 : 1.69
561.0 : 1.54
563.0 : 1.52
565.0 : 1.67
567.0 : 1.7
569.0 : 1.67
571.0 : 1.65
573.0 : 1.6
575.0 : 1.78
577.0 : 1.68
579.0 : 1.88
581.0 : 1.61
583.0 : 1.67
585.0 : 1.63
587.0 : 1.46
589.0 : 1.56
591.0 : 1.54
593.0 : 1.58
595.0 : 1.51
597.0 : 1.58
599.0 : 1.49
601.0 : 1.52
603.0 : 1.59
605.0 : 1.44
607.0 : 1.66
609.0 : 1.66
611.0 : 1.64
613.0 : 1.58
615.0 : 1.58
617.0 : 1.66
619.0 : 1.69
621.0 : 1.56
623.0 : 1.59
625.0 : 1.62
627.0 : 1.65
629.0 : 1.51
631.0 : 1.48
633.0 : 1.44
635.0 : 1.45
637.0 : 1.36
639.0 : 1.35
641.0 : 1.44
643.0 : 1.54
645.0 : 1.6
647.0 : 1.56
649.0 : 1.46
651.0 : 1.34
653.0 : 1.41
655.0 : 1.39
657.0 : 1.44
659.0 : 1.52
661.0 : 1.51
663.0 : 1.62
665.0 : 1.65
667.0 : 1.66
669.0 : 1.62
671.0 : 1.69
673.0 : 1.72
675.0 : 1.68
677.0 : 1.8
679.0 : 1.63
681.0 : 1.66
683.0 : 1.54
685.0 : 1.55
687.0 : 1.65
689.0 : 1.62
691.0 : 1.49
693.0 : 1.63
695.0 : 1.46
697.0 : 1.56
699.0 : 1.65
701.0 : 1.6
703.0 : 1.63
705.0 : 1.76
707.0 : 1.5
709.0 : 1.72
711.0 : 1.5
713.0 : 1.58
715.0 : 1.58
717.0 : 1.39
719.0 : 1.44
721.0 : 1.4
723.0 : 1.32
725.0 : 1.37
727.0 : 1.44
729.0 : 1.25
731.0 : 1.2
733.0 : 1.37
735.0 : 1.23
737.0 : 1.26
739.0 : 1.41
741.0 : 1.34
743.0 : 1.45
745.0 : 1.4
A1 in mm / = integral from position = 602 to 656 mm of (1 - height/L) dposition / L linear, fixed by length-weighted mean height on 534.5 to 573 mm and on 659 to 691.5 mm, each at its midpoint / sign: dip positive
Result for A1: 2.4 mm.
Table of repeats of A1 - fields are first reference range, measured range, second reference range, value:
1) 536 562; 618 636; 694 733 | -0.6 mm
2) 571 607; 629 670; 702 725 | 1.8 mm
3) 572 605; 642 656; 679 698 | 1.0 mm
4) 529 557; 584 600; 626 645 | -0.5 mm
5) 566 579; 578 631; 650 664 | 0.4 mm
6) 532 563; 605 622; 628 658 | -1.7 mm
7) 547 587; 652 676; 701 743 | -1.2 mm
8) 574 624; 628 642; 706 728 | 1.2 mm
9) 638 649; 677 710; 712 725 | -3.3 mm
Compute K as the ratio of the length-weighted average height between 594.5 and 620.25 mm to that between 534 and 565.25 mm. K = 1.0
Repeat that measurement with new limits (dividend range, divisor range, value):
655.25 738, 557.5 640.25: 0.97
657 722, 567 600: 0.98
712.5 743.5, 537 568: 0.89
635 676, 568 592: 0.93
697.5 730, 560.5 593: 0.92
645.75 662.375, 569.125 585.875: 0.87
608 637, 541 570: 1.02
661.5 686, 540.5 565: 1.09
